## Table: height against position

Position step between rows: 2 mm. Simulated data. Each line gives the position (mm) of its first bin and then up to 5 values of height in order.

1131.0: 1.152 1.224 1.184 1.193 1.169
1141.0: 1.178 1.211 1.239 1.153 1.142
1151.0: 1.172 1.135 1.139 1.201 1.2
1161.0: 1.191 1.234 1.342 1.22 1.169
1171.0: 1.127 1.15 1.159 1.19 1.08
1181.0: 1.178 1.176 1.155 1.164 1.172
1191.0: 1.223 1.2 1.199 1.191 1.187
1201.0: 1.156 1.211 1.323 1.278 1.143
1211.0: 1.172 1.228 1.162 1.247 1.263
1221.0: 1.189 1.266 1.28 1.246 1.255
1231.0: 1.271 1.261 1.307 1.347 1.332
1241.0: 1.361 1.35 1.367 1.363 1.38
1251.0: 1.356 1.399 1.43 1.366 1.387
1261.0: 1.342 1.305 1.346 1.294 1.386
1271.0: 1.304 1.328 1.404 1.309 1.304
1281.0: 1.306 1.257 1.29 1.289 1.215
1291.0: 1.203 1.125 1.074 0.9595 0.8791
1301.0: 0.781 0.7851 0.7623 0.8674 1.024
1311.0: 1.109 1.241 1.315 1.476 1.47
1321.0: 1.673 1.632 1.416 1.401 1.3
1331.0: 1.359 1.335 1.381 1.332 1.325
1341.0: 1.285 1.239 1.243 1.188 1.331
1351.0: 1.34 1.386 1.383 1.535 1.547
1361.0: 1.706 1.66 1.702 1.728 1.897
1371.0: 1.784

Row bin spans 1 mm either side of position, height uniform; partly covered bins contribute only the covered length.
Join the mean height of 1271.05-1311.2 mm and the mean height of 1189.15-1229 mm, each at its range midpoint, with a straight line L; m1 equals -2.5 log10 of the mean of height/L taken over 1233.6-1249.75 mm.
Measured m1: -0.15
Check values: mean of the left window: 1.22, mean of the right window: 1.12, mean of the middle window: 1.35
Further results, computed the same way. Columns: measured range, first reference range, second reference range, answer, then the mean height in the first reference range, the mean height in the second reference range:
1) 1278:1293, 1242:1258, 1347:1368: 0.134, 1.38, 1.52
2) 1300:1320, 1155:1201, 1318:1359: 0.238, 1.19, 1.38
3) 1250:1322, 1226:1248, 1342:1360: 0.084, 1.31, 1.35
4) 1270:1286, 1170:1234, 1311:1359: -0.011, 1.2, 1.37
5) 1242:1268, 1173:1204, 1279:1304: -0.201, 1.18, 1.11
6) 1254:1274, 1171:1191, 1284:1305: -0.245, 1.16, 1.05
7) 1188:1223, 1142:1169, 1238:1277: 0.057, 1.2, 1.36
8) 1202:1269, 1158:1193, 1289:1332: -0.100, 1.18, 1.18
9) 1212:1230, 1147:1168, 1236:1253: 0.066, 1.2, 1.36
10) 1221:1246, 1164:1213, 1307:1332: -0.046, 1.19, 1.35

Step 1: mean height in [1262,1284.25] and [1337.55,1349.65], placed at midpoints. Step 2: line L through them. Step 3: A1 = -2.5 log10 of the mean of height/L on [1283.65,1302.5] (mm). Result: 0.20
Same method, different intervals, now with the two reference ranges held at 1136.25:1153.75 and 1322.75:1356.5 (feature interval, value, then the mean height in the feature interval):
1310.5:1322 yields -0.06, 1.39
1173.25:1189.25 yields 0.05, 1.16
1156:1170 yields -0.03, 1.22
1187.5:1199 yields 0.02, 1.19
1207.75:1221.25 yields 0.03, 1.2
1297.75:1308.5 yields 0.50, 0.828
